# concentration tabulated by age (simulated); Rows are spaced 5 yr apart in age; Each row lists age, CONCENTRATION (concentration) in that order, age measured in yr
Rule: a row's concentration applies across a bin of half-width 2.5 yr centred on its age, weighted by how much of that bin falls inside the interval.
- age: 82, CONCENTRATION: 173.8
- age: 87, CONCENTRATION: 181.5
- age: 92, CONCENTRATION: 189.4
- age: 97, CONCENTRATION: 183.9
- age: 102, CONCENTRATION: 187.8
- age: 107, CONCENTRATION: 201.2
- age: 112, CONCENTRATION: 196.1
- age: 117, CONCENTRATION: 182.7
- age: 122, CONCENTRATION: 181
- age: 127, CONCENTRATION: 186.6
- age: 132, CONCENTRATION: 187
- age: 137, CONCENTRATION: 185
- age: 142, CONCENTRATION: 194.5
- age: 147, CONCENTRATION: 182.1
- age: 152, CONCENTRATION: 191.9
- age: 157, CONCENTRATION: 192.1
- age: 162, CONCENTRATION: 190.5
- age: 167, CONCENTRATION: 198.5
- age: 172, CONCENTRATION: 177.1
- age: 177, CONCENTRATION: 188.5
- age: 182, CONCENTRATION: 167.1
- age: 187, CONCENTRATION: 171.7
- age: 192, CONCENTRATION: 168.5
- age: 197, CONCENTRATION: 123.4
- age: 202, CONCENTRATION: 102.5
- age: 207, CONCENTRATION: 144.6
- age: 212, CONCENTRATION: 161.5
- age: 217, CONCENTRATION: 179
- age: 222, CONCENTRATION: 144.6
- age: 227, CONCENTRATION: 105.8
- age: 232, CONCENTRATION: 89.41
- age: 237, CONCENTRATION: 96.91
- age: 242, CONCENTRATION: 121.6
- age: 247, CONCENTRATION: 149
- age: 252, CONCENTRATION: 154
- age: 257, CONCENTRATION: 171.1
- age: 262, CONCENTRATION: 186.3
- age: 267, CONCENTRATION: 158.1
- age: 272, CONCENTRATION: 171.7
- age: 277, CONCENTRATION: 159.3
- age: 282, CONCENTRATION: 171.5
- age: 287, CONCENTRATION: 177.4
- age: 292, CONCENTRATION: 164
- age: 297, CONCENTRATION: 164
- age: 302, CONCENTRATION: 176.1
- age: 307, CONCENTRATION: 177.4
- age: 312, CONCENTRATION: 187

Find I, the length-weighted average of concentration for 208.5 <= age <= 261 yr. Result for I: 139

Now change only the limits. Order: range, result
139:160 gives 190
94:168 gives 189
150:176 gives 190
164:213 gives 161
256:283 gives 169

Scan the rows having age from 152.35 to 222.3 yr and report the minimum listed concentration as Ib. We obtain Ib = 102.5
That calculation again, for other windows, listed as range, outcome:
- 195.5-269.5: 89.41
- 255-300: 158.1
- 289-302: 164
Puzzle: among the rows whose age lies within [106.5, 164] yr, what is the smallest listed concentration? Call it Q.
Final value 181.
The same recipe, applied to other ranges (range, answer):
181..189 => 167.1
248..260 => 154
